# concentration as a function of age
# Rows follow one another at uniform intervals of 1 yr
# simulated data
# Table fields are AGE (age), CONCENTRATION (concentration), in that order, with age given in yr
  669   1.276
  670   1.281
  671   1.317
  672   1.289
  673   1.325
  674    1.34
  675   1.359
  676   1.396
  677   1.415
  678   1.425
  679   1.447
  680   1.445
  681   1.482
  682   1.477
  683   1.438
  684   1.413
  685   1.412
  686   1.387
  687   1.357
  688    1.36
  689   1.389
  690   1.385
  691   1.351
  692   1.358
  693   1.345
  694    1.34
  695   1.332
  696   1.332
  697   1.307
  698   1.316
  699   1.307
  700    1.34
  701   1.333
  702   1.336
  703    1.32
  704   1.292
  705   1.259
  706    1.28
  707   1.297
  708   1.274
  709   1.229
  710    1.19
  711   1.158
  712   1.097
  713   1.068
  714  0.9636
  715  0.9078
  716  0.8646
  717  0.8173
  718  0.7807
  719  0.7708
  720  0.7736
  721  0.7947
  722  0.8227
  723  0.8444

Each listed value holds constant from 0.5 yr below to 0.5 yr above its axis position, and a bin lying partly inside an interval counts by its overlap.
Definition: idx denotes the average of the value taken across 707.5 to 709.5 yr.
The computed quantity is 1.25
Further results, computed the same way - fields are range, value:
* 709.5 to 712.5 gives 1.15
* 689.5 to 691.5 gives 1.37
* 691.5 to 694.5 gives 1.35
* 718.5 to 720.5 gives 0.772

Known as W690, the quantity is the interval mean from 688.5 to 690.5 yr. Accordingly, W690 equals 1.39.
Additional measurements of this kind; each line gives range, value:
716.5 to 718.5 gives 0.799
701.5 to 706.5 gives 1.3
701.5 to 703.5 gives 1.33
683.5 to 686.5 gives 1.4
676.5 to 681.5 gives 1.44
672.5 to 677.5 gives 1.37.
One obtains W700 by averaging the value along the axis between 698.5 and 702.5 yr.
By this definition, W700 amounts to 1.33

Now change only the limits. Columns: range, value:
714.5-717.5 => 0.863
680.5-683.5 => 1.47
